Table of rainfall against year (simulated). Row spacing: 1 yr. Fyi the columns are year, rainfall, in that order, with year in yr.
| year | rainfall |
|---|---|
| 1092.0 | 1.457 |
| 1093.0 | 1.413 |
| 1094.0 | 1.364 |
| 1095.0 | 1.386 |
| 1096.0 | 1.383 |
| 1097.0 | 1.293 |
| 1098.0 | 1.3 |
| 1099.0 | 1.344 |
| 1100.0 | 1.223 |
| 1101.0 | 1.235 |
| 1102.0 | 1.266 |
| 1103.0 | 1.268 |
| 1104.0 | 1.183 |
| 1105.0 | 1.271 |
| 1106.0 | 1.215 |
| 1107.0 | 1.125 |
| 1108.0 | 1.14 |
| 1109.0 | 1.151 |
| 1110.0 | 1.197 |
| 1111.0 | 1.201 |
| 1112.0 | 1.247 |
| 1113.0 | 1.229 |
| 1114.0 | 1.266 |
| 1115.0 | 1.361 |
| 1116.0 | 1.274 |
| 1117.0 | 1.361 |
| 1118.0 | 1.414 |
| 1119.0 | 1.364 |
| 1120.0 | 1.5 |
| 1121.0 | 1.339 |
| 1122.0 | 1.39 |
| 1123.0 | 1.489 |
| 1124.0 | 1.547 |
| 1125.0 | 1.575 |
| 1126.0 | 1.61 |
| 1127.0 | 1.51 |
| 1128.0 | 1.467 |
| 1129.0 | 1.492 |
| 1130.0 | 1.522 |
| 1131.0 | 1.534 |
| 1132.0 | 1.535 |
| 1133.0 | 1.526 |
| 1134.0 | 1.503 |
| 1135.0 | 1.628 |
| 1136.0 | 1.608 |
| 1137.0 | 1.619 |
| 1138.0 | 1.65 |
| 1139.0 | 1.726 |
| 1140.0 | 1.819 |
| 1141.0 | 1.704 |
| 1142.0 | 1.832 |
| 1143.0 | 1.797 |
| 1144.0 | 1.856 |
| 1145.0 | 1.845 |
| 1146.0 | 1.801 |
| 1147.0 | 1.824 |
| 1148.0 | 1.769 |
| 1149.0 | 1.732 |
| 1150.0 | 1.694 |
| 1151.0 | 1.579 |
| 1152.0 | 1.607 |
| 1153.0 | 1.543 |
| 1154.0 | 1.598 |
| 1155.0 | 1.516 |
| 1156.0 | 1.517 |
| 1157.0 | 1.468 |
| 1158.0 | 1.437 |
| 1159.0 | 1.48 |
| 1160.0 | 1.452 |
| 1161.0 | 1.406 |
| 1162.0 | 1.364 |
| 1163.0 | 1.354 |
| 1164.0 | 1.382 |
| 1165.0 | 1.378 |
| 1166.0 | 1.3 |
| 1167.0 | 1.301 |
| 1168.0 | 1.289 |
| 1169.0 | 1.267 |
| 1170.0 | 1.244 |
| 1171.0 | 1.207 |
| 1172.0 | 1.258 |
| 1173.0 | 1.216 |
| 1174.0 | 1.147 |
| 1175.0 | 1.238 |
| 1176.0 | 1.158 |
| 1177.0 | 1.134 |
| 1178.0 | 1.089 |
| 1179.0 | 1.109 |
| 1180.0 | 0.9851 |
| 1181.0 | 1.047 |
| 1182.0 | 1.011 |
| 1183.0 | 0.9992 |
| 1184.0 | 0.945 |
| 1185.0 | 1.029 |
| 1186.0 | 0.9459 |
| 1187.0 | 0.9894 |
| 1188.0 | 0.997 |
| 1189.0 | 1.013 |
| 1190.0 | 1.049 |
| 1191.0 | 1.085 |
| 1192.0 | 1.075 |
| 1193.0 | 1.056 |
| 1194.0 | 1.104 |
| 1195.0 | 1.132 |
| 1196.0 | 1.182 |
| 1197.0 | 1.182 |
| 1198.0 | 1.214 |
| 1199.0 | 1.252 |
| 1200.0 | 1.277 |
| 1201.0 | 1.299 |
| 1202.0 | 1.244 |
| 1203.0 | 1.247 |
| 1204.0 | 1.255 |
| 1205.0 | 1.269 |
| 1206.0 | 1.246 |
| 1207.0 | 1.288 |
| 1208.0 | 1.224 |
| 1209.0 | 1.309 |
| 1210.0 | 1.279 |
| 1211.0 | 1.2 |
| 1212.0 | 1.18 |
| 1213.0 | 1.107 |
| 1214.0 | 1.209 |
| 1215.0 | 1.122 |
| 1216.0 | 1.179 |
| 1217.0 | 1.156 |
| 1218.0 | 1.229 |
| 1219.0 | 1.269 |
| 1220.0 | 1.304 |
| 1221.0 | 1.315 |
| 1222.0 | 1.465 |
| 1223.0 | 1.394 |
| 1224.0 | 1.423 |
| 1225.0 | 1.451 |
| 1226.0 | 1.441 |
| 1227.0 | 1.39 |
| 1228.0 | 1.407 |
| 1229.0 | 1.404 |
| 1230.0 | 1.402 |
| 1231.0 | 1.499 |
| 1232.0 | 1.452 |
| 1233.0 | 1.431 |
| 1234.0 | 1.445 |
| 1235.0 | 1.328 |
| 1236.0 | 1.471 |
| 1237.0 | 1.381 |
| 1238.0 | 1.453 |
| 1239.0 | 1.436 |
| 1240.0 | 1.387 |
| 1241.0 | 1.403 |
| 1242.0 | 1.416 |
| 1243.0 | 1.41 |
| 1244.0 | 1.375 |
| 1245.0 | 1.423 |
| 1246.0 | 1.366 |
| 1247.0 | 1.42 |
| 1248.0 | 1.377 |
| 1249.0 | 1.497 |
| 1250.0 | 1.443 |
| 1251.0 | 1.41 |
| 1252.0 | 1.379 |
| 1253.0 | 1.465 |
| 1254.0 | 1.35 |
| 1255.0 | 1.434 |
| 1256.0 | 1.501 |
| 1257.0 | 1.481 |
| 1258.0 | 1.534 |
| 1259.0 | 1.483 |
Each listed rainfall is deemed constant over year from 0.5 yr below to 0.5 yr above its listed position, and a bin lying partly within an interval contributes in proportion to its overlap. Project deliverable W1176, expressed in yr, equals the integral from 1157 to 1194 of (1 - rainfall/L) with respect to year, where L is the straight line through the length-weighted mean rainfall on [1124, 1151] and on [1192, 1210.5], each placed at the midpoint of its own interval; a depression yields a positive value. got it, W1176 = 5.8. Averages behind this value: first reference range 1.66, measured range 1.18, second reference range 1.22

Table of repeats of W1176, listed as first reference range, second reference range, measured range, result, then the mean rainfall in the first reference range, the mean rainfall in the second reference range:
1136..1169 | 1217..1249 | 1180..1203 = 6.0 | 1.58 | 1.4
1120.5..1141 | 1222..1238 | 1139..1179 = 1.2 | 1.56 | 1.42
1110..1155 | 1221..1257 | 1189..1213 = 4.4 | 1.55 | 1.42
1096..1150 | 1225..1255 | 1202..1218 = 2.4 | 1.47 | 1.42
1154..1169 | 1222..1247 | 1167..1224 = 9.5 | 1.41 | 1.42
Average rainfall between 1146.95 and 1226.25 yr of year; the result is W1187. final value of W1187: 1.27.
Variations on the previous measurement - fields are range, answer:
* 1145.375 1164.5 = 1.56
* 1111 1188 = 1.42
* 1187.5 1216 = 1.18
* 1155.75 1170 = 1.38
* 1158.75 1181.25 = 1.25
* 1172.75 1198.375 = 1.08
